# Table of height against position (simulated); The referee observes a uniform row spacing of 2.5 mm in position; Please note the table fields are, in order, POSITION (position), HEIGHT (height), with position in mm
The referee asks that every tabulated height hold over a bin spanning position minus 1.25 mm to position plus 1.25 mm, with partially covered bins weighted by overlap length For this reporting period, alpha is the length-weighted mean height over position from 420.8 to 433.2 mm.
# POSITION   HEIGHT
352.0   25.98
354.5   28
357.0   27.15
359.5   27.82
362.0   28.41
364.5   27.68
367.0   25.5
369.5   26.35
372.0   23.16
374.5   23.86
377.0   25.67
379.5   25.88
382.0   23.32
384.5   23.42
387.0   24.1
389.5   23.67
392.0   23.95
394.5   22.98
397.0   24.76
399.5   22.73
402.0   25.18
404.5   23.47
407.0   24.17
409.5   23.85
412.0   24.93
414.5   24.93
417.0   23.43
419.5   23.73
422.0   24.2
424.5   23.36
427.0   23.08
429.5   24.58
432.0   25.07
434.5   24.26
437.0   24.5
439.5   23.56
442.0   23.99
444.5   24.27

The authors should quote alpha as 24.1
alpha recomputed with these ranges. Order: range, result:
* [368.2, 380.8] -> 25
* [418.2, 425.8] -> 23.8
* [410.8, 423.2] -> 24.2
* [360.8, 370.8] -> 27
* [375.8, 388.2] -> 24.5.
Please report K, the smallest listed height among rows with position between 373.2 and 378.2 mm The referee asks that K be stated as 23.86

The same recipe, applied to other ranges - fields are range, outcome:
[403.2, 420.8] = 23.43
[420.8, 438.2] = 23.08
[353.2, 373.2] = 23.16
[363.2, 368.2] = 25.5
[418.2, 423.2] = 23.73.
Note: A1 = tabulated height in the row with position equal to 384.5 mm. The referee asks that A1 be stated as 23.42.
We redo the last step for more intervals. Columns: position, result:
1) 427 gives 23.08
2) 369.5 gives 26.35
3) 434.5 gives 24.26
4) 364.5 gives 27.68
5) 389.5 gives 23.67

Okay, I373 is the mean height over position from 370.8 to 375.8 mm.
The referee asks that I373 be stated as 23.5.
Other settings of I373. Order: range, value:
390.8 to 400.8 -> 23.6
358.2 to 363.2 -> 28.1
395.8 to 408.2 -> 24.1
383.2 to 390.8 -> 23.7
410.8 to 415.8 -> 24.9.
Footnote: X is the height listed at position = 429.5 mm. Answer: 24.58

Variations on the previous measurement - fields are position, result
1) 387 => 24.1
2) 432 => 25.07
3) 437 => 24.5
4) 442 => 23.99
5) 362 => 28.41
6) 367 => 25.5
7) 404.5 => 23.47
